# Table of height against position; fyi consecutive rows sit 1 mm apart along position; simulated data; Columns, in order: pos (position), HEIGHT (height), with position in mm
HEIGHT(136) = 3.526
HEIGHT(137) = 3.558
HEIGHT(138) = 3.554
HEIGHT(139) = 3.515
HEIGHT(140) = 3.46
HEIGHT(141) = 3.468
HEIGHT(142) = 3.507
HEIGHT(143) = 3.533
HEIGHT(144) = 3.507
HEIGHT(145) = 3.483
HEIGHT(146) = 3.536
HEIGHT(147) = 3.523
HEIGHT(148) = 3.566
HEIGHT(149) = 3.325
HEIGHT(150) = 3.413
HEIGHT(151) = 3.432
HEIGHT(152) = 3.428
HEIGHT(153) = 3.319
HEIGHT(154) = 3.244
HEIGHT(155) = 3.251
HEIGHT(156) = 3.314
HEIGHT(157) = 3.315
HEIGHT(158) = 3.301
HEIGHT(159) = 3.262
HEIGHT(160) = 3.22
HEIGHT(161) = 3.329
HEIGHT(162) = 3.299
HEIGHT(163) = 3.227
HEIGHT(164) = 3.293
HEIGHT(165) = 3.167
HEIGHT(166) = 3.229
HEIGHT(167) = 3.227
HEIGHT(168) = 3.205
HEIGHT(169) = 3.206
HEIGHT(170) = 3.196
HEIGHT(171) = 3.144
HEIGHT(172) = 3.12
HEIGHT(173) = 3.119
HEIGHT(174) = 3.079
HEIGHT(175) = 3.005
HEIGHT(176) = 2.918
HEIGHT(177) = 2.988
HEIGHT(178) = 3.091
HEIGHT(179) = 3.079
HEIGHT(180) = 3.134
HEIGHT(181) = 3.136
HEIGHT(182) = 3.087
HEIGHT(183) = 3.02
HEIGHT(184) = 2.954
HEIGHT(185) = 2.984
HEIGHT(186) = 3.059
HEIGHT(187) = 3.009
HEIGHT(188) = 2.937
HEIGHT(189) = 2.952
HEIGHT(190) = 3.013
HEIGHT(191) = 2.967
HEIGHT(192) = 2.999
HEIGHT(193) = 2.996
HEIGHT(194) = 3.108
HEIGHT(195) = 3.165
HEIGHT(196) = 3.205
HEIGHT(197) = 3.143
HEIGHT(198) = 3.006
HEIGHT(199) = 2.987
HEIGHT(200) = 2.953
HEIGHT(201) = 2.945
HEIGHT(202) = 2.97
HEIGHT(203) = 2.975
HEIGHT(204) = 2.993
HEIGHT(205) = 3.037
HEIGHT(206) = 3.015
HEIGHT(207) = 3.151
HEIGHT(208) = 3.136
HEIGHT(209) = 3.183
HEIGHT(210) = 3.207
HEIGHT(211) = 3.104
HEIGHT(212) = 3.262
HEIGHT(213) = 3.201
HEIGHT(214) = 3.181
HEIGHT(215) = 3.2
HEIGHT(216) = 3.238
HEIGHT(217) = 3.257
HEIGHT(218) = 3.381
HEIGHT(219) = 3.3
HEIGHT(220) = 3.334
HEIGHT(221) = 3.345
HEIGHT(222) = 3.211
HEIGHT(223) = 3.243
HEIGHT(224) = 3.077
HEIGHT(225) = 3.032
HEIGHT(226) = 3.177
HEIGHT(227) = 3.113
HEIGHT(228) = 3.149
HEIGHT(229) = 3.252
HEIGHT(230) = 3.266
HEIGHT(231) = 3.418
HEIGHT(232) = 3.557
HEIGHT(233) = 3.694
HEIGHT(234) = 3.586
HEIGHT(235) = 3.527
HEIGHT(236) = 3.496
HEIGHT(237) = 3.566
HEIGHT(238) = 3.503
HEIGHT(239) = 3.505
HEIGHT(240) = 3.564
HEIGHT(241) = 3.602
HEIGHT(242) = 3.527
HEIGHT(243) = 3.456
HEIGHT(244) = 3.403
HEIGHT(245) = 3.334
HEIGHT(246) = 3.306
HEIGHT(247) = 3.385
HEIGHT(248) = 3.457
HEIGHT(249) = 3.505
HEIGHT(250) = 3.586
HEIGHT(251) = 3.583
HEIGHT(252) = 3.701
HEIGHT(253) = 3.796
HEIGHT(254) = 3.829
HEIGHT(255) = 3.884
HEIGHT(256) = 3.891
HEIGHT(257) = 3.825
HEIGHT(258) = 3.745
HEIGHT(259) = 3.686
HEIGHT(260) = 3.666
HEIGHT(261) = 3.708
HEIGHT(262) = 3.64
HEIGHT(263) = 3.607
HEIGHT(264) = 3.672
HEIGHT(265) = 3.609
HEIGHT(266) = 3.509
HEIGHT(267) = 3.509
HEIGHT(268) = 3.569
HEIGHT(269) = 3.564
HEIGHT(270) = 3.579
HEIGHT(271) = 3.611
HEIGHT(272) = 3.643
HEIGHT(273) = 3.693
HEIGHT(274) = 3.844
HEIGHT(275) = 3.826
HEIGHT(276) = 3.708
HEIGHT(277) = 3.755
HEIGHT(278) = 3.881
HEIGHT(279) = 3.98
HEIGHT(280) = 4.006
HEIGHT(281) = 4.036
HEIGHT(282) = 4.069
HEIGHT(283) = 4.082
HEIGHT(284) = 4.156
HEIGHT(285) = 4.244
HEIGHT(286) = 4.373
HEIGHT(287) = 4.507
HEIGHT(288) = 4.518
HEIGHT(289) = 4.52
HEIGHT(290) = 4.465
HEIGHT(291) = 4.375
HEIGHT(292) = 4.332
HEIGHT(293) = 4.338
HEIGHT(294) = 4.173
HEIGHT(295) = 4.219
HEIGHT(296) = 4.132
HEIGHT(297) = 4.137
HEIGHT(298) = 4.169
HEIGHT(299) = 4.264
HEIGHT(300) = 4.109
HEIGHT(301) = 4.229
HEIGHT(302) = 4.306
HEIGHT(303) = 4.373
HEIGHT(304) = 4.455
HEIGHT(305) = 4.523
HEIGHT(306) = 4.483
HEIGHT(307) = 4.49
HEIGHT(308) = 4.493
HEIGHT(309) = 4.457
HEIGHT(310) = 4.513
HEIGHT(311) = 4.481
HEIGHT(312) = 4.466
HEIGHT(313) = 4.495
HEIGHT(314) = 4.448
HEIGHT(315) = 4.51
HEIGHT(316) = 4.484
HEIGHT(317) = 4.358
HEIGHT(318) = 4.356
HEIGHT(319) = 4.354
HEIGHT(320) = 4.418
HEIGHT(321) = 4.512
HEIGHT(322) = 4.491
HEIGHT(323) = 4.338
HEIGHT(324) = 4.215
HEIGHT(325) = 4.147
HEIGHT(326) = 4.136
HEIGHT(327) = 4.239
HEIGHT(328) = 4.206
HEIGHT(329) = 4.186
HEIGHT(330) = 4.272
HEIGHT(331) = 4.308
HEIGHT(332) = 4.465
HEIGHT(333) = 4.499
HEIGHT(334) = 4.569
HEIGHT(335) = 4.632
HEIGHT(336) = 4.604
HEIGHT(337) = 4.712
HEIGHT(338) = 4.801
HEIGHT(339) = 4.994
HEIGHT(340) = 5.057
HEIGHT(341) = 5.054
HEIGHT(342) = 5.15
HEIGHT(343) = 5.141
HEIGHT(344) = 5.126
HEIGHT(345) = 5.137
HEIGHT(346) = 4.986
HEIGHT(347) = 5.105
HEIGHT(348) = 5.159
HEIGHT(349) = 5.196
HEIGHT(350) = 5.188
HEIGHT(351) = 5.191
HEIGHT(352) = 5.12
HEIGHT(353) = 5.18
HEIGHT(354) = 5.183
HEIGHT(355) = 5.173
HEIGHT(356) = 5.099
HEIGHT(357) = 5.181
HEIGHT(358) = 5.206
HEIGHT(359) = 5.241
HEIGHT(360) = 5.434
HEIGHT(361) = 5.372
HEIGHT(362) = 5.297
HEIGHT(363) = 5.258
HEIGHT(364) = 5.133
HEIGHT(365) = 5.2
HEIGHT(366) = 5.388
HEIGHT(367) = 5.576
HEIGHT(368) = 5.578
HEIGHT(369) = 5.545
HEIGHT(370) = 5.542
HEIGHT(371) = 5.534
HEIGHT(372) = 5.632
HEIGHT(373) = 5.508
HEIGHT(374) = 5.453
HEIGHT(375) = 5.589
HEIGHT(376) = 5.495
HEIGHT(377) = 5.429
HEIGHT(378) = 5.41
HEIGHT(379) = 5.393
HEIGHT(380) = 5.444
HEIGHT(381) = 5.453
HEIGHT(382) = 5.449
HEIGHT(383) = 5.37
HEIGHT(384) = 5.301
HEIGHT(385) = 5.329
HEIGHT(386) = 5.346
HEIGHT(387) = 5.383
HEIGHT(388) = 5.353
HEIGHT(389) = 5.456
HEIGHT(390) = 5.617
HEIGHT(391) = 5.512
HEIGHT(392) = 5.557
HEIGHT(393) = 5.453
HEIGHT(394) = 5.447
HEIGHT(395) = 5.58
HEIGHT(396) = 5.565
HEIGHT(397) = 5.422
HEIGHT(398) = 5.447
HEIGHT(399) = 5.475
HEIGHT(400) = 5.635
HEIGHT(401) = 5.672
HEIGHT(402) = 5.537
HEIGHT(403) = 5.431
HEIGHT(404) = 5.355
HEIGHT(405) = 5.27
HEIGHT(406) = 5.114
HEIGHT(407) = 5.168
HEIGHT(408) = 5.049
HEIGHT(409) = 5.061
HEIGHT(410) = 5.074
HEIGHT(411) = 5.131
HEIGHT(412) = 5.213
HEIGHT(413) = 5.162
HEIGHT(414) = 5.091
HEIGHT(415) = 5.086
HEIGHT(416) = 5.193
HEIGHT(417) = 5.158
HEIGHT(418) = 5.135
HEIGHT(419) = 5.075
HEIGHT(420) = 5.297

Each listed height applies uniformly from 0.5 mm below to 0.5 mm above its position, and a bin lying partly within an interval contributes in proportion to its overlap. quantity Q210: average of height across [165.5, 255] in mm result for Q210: 3.23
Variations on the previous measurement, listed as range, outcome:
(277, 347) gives 4.43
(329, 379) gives 5.14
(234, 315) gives 3.93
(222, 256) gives 3.46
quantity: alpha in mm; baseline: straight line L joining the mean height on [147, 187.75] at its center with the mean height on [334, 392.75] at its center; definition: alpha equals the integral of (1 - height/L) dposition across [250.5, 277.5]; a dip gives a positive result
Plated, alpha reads 3.4 mm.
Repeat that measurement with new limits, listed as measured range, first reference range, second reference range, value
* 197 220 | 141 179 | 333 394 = 3.83 mm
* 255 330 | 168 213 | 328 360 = 3.17 mm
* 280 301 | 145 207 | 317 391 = 0.56 mm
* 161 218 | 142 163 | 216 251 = 4.73 mm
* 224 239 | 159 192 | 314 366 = 1.28 mm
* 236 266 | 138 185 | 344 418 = 3.70 mm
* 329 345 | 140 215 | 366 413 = 0.37 mm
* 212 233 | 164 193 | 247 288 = 1.05 mm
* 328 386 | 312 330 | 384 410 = -3.61 mm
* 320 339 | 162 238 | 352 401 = 1.53 mm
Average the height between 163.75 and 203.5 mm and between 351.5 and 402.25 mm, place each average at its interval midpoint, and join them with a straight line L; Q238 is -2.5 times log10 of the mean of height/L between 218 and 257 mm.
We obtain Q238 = 0.08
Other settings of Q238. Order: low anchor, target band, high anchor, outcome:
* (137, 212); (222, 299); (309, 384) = 0.096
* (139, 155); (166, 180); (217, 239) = 0.101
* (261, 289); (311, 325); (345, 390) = 0.034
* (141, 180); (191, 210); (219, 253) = 0.099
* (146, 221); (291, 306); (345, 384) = 0.064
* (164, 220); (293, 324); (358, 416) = 0.023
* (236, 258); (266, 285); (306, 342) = 0.031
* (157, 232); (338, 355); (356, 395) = -0.014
